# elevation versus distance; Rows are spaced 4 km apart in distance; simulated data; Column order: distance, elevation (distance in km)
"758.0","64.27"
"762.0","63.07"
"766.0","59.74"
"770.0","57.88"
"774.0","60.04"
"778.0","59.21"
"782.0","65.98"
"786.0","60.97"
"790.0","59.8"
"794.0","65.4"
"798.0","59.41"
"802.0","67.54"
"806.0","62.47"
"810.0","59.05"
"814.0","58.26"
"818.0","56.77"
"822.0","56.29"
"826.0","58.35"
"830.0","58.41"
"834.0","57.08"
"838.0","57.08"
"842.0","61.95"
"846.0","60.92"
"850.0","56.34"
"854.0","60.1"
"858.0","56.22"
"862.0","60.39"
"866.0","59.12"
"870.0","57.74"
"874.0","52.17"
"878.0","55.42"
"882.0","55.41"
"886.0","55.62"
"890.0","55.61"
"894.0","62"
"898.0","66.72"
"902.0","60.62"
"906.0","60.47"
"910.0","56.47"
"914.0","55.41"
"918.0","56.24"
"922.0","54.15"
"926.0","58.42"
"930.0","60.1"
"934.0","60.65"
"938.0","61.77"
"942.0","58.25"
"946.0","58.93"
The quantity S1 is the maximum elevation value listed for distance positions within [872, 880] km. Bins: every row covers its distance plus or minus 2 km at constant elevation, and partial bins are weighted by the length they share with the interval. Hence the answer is 55.42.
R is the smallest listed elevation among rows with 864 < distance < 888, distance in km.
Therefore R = 52.17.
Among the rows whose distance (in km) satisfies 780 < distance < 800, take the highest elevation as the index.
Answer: 65.98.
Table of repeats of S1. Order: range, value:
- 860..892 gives 60.39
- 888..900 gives 66.72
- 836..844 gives 61.95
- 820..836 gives 58.41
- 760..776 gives 63.07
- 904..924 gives 60.47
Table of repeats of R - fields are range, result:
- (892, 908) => 60.47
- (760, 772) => 57.88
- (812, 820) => 56.77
